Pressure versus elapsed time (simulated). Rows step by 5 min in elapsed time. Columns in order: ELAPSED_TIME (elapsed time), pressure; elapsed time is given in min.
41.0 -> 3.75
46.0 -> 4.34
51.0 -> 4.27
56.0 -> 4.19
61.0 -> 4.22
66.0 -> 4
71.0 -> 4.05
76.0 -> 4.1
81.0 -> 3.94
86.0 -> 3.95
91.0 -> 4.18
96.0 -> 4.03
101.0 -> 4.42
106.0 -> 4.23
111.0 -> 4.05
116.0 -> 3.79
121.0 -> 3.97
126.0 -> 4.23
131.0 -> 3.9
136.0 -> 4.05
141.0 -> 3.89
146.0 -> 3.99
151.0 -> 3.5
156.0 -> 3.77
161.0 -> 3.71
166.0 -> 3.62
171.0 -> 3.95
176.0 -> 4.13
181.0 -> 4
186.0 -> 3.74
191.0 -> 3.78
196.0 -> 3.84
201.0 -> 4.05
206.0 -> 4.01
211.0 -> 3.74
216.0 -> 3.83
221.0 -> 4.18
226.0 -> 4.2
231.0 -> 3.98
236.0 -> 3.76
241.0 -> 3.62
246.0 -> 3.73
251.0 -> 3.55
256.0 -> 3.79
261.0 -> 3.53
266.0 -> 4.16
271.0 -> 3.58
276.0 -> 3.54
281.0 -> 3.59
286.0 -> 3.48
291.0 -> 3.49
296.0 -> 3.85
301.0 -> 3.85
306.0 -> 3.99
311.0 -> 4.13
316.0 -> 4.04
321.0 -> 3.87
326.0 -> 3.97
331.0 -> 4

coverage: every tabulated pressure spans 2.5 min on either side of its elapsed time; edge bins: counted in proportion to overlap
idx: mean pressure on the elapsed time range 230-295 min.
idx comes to 3.67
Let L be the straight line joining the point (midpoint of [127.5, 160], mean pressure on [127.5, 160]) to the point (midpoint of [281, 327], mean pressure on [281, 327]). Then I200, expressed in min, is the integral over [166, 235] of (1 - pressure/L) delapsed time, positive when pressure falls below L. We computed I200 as -1.6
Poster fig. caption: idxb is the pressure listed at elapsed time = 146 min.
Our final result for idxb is 3.99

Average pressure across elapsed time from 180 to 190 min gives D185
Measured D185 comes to 3.84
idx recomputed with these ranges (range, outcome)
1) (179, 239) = 3.92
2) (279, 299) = 3.61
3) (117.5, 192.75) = 3.88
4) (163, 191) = 3.88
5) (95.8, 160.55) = 3.98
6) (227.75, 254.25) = 3.74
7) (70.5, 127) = 4.08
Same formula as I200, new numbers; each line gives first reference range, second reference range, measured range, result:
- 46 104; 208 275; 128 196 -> 2.0 min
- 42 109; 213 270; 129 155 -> 1.0 min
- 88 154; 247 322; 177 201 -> 0.2 min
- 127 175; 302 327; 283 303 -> 1.6 min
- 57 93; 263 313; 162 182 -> 0.1 min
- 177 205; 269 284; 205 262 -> -1.4 min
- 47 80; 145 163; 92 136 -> -1.9 min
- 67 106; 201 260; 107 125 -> 0.3 min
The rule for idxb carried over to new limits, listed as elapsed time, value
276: 3.54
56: 4.19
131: 3.9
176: 4.13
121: 3.97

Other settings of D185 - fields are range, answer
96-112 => 4.22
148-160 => 3.66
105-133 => 4.02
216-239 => 4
